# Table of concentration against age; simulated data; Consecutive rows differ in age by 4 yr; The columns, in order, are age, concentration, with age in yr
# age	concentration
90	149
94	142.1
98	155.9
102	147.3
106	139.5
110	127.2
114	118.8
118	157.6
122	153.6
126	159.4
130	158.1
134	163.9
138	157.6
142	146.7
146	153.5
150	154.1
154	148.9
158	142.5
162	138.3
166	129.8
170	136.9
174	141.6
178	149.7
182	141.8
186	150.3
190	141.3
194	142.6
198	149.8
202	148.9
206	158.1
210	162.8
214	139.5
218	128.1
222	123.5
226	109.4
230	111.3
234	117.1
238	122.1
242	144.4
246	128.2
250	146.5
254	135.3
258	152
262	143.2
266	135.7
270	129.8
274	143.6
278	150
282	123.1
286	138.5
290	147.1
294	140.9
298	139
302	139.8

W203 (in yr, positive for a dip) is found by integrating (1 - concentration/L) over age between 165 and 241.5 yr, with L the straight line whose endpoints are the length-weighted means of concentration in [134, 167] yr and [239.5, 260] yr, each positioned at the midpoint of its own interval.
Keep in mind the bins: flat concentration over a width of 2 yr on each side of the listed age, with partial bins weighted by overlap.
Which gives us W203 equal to 3.7 yr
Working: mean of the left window 148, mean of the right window 141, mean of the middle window 137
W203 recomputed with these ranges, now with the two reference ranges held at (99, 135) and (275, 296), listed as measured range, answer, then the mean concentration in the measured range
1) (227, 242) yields 2.3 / 120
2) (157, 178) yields 0.9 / 139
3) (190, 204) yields -0.2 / 146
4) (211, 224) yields 0.9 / 133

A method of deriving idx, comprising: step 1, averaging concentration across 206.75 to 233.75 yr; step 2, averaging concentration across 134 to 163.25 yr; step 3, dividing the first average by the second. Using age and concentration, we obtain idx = 0.9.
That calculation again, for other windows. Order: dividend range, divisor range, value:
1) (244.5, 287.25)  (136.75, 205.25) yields 0.95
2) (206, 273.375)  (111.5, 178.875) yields 0.91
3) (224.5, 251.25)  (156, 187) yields 0.89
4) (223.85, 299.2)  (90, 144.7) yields 0.91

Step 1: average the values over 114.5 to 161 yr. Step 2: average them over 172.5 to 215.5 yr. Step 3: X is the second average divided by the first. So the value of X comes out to 0.97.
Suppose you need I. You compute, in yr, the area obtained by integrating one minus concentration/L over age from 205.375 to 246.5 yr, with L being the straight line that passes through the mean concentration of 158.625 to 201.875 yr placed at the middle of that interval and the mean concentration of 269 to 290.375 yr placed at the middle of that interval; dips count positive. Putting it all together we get 2.96 yr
